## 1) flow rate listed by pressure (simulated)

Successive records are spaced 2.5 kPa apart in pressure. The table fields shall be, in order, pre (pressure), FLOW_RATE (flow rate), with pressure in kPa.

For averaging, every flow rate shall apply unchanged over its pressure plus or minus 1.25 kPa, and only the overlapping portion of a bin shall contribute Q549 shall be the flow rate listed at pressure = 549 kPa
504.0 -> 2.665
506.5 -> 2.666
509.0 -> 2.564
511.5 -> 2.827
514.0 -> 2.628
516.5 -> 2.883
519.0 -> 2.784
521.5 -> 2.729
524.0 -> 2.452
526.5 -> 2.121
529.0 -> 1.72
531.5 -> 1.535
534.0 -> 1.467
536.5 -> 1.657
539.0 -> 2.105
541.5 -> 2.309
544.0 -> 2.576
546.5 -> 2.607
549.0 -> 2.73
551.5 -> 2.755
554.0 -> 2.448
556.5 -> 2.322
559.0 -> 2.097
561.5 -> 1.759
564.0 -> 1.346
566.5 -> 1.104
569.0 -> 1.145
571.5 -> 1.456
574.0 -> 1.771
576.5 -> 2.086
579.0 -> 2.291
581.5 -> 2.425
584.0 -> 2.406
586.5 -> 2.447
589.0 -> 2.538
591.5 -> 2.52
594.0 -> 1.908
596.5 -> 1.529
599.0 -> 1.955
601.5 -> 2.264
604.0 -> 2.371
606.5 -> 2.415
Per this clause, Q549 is 2.73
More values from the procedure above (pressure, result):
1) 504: 2.665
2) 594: 1.908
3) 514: 2.628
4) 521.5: 2.729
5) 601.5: 2.264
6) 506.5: 2.666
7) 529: 1.72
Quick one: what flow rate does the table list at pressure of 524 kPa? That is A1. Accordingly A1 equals 2.452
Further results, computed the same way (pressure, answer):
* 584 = 2.406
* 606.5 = 2.415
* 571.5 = 1.456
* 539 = 2.105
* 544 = 2.576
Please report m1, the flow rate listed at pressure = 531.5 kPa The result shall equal 1.535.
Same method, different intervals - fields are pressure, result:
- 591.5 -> 2.52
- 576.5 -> 2.086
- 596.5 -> 1.529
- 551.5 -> 2.755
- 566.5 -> 1.104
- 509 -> 2.564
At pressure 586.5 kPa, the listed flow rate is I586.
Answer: 2.447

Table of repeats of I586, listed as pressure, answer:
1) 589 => 2.538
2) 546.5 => 2.607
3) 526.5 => 2.121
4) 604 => 2.371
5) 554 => 2.448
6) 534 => 1.467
